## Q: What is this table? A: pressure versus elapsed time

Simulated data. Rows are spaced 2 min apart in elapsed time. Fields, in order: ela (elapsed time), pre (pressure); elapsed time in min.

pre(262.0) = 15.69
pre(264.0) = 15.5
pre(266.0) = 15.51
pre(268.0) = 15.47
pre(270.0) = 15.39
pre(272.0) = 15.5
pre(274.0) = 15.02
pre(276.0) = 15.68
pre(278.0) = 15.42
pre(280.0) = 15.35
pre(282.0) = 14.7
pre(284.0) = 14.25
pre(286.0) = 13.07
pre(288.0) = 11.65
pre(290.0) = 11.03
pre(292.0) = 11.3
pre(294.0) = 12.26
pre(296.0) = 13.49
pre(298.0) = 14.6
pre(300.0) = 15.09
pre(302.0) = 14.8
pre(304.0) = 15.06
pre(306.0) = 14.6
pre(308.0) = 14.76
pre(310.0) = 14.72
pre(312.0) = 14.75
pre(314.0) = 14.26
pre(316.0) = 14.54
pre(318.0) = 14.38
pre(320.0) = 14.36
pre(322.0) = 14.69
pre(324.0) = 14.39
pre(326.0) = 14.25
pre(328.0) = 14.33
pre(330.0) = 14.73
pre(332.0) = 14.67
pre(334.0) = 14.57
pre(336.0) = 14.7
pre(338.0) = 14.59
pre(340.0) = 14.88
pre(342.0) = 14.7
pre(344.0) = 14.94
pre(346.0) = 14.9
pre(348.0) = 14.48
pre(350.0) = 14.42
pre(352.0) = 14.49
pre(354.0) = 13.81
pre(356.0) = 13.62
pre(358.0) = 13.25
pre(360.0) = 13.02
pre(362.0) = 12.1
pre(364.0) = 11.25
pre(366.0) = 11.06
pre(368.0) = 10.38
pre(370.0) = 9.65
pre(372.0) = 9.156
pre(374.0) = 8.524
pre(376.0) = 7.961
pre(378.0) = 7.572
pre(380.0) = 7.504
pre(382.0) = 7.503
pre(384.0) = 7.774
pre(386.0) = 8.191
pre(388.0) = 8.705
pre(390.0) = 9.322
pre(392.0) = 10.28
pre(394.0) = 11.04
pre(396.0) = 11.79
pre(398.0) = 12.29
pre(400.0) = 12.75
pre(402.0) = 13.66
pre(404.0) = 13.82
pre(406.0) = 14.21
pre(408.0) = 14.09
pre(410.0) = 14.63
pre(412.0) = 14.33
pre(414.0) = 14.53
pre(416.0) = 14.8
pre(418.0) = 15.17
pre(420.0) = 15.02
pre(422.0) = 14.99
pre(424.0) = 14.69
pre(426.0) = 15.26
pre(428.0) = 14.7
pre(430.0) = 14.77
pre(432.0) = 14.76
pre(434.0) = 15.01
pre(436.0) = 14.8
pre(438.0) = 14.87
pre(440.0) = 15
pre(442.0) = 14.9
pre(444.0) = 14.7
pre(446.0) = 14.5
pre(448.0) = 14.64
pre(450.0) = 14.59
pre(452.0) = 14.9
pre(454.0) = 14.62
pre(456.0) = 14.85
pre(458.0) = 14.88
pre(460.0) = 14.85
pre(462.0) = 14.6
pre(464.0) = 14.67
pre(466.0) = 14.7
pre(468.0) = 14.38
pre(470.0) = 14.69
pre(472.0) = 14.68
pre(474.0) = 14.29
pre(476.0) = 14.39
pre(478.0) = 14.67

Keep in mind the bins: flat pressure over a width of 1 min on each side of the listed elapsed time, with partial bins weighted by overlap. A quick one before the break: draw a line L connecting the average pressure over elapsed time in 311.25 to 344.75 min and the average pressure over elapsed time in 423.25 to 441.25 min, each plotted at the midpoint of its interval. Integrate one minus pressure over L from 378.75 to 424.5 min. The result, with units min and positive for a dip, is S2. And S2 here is 8.1 min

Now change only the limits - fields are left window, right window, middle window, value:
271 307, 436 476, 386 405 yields 4.10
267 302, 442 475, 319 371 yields 2.14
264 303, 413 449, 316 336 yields -0.14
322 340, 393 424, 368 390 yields 8.91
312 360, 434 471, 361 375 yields 4.05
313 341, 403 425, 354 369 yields 2.40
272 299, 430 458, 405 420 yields 0.01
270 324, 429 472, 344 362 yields 0.59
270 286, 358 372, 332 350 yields -3.55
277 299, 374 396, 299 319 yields -3.77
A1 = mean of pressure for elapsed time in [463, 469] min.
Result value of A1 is 14.6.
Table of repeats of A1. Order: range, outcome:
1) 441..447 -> 14.7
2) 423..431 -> 14.9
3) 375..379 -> 7.77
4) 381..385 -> 7.64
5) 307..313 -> 14.7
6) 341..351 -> 14.7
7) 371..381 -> 8.14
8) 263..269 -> 15.5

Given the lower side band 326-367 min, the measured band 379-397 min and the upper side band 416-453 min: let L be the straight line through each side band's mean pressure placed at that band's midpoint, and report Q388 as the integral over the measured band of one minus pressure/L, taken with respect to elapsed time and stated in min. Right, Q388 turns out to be 6.6 min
